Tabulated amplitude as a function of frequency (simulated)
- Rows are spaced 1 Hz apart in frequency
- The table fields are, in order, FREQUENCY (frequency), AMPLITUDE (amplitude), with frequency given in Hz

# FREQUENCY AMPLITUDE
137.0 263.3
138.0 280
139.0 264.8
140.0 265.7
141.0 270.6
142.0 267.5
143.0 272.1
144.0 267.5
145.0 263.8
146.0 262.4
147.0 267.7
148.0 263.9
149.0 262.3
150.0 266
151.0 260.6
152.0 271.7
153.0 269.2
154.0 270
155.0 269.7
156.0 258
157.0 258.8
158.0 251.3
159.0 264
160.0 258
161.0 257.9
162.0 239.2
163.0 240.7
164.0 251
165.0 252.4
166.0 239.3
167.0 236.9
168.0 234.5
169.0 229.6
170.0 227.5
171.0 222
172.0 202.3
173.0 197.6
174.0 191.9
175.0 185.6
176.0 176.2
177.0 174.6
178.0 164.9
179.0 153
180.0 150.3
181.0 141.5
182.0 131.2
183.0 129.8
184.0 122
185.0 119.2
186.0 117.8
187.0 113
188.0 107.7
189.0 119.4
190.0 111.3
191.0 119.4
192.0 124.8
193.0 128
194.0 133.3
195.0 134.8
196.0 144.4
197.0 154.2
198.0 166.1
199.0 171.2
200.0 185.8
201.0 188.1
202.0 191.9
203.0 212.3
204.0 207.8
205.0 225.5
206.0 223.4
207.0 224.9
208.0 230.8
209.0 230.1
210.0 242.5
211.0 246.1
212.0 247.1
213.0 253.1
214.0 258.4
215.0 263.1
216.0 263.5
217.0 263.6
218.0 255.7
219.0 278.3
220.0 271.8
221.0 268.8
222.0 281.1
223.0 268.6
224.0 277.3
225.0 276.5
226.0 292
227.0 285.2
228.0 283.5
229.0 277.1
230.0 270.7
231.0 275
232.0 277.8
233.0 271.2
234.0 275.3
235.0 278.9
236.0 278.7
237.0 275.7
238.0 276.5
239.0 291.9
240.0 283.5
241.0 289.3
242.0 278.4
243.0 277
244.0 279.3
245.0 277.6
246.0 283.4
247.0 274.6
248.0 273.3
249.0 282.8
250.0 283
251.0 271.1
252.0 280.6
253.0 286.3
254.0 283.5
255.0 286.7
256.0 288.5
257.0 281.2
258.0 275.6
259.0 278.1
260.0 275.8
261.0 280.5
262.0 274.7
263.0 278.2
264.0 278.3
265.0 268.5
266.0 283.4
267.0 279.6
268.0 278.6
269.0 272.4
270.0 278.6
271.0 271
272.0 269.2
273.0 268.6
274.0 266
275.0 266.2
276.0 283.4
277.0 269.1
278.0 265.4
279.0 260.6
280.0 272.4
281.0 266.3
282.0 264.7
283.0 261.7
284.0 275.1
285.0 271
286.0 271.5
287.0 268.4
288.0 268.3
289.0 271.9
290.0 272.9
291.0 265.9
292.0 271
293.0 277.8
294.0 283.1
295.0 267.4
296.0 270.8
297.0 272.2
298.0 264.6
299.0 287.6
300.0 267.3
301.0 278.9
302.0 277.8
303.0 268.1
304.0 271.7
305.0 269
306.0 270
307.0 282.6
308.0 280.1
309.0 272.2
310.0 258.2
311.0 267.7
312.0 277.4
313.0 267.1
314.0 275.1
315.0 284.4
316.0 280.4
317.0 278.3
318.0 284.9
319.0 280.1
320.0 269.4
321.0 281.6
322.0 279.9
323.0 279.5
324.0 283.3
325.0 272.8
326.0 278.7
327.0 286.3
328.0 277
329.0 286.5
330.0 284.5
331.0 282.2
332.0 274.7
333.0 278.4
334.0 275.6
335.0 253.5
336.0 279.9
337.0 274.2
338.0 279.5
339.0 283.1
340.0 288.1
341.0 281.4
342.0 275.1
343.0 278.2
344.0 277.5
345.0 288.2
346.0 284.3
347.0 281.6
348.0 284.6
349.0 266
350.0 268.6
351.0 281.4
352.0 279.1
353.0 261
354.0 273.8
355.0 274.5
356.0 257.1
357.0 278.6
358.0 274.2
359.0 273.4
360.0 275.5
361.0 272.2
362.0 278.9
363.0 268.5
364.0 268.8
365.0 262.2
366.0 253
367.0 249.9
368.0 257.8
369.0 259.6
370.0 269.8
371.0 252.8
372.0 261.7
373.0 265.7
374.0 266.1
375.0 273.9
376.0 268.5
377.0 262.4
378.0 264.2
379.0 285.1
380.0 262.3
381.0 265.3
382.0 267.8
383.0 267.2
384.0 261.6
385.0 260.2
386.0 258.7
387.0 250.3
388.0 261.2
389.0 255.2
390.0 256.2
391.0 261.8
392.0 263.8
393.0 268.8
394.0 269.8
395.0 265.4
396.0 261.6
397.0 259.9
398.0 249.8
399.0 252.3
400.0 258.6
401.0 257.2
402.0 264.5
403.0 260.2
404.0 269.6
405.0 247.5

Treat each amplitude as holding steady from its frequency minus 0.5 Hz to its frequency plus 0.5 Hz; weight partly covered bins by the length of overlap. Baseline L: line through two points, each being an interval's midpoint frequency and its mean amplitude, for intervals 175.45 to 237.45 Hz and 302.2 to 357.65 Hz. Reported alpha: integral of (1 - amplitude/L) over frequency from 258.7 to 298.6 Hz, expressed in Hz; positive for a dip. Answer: -3.8 Hz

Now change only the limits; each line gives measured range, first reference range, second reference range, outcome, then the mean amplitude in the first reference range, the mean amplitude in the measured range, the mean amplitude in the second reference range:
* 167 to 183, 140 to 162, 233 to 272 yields 4.9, 264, 185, 279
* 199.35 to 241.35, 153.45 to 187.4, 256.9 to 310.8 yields -4.0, 204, 257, 273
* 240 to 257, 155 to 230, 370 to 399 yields -4.2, 210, 281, 263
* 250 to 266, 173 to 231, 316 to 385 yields -3.6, 201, 279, 273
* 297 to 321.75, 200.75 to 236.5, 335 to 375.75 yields -0.8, 256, 275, 272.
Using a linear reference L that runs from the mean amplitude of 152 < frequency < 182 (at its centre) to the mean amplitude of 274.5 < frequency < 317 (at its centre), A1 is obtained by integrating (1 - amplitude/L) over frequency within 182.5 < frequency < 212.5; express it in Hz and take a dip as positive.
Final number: 8.4 Hz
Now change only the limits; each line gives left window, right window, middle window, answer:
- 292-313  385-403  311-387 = -1.9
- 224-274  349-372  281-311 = 0.3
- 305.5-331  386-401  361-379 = 0.0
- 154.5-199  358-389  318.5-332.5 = -2.0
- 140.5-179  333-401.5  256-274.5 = -1.5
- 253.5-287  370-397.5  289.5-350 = -1.6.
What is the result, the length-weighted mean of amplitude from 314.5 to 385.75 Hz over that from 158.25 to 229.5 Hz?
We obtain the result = 1.32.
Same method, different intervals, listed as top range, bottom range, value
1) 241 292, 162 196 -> 1.62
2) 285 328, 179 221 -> 1.48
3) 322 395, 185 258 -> 1.14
